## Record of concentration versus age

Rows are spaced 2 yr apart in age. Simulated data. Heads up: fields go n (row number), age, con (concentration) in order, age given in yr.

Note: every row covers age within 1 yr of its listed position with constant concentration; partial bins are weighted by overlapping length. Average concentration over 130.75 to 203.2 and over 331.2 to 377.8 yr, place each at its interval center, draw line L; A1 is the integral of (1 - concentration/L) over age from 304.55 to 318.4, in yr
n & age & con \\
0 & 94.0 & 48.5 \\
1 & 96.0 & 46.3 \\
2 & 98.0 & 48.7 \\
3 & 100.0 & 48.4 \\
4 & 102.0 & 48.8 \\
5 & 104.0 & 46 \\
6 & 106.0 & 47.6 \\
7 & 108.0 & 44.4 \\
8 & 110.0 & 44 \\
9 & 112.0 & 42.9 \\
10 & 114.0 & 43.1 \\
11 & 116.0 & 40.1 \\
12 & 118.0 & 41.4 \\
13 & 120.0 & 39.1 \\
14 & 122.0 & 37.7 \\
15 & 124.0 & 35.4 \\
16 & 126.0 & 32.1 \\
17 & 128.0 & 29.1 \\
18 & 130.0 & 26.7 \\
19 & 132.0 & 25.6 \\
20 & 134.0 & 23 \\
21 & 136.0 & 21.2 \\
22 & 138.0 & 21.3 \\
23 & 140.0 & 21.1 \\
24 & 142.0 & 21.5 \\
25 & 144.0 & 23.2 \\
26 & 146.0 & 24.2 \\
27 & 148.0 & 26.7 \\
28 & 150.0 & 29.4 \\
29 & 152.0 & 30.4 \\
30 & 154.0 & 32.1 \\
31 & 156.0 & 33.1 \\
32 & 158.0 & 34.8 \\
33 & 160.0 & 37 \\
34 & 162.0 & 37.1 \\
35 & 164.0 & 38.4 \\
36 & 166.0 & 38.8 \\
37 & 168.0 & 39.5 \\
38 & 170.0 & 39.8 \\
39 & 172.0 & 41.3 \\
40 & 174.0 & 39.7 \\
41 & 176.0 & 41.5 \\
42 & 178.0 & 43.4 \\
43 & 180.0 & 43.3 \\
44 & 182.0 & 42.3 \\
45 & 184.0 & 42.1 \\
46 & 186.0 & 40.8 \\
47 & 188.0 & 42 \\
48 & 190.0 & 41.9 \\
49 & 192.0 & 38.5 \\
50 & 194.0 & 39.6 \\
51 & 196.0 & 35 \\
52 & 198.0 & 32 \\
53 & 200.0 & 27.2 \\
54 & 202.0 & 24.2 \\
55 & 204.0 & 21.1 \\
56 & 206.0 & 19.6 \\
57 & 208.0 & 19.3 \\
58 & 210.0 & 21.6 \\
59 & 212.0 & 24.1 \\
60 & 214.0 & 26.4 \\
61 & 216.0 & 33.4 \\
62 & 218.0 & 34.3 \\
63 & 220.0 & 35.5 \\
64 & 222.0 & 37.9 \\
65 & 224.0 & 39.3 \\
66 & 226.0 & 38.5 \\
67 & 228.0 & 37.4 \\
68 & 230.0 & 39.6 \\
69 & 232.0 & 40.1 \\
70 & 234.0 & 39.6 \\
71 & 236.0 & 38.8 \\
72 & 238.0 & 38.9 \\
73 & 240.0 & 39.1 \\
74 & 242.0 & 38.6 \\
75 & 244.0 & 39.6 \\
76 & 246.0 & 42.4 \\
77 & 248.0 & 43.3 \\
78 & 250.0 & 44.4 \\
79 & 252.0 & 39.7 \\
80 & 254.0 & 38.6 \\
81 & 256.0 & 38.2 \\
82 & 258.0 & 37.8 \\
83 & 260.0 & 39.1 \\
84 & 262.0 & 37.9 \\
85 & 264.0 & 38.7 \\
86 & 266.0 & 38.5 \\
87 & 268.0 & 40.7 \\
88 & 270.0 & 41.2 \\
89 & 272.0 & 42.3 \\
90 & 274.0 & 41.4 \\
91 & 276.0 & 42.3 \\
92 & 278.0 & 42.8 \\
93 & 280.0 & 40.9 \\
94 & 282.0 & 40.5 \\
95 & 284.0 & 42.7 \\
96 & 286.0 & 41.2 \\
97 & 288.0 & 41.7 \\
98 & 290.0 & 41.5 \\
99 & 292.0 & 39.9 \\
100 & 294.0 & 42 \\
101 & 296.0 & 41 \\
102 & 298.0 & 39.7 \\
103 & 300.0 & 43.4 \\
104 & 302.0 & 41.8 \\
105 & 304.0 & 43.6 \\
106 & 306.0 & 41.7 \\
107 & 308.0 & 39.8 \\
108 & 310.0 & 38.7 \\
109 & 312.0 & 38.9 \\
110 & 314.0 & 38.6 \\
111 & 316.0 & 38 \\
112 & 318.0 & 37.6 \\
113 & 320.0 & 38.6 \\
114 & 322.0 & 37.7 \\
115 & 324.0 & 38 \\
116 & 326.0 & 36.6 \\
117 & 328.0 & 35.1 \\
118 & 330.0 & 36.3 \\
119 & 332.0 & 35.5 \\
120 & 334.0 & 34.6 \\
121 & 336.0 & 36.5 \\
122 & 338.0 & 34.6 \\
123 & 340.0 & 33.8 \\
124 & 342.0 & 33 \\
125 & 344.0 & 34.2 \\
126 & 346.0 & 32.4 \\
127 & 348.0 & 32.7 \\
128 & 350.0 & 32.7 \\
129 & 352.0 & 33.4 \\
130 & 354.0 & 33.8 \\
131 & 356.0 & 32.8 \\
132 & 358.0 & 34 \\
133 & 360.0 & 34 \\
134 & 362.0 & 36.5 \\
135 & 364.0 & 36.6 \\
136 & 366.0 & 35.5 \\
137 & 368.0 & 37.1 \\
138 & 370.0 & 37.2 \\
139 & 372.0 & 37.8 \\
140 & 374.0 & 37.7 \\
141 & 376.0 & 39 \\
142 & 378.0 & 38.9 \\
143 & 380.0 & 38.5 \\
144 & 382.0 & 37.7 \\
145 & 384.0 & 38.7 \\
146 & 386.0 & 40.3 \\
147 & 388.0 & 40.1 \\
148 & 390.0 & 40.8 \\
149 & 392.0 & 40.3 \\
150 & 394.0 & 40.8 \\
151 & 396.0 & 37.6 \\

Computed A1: -1.8 yr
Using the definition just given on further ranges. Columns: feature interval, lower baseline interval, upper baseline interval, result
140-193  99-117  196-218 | -4.9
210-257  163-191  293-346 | 2.8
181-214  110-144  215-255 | 4.0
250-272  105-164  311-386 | -3.0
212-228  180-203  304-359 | 1.0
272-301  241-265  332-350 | -3.0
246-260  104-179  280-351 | -1.4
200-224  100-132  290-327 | 7.4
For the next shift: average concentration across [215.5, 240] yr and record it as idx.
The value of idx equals 37.9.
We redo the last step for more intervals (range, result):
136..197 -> 35.1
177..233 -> 34.3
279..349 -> 38.4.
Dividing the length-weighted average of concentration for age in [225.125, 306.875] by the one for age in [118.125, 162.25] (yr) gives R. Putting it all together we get 1.38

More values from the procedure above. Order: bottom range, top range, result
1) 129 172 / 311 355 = 1.18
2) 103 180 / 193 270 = 1.02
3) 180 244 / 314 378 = 1.03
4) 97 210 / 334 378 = 1.00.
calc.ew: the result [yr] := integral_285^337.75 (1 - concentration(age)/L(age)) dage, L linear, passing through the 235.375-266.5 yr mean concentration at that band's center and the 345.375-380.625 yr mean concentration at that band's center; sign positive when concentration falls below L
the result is -2.3 yr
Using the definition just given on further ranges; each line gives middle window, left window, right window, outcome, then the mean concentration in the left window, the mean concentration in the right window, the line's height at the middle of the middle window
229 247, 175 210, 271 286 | -0.6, 34.5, 41.8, 38.4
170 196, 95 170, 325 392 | -4.2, 35.2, 36.1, 35.4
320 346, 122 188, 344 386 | 0.0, 33.2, 35.9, 35.5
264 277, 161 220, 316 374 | -2.1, 34.8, 35.4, 35.1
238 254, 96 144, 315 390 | -2.0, 36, 36.2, 36.1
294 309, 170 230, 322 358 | -3.0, 34.8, 34.5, 34.6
